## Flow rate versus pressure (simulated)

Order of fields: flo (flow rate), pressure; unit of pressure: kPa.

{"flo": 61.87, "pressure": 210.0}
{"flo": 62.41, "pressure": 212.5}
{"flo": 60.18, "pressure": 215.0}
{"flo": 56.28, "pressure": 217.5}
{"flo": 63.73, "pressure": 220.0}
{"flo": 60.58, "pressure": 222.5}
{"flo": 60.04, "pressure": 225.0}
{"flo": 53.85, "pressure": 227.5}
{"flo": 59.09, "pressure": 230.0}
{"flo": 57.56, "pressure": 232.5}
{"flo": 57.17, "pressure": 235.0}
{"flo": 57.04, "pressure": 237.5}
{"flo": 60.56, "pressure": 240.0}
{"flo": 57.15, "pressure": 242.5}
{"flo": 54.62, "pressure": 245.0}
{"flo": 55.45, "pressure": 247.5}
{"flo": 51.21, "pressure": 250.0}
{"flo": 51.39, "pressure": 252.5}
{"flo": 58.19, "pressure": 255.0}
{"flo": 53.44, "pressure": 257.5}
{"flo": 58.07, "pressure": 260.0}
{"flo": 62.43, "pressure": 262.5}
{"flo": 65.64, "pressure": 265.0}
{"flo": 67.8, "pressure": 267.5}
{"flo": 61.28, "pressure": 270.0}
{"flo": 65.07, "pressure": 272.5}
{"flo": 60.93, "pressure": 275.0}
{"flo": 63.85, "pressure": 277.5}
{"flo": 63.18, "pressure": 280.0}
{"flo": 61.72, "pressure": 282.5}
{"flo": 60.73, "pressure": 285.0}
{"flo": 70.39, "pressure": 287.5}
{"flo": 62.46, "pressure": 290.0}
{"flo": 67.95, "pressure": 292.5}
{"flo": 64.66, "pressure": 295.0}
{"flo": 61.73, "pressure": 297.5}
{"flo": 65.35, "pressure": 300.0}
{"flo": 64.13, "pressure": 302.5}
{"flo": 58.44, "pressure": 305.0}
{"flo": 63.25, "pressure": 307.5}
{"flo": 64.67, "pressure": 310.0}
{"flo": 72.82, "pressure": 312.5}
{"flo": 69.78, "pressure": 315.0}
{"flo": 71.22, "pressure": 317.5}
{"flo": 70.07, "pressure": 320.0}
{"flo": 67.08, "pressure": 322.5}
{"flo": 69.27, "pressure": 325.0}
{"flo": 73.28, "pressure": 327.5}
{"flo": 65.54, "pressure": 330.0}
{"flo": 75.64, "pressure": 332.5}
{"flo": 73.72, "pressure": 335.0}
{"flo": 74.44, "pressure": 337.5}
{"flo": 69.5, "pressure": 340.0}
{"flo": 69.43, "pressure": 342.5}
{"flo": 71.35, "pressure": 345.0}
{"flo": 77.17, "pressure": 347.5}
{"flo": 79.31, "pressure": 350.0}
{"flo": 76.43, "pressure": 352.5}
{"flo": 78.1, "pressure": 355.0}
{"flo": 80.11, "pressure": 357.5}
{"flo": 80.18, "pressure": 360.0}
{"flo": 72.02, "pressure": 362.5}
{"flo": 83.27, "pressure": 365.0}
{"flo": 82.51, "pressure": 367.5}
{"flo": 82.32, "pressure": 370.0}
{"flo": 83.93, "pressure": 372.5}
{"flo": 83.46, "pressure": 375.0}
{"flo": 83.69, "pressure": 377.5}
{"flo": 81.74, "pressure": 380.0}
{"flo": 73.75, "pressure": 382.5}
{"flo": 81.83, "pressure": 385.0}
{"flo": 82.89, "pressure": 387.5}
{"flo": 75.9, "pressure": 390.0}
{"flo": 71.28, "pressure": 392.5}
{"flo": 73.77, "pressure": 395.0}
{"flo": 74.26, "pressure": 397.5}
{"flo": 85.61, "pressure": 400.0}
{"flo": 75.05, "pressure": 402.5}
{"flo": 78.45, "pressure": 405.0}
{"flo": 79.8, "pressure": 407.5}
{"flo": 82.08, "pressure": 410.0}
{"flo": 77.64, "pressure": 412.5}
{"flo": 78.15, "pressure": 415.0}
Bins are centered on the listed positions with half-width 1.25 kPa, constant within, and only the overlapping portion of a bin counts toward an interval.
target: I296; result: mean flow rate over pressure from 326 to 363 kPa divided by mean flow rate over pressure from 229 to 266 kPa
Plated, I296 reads 1.3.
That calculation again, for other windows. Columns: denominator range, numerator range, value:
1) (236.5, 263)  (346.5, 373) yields 1.42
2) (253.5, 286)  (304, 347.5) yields 1.13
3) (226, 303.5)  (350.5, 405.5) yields 1.31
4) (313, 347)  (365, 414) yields 1.12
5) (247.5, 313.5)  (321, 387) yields 1.23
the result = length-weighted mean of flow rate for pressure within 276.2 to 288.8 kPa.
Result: 64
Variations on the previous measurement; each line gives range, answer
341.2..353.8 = 74.7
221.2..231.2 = 58.4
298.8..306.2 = 62.7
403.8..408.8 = 79.2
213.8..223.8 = 60.2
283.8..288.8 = 65.6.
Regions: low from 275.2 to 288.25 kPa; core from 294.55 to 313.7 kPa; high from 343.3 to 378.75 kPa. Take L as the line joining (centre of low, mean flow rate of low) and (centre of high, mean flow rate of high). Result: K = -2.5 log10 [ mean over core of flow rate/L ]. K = 0.06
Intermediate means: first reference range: 63.5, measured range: 64.3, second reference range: 79.4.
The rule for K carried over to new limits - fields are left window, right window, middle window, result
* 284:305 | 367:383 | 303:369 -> 0.01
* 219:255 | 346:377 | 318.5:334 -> 0.05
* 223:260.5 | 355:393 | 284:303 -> 0.01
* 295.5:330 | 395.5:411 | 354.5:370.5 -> -0.09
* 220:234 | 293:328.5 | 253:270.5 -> 0.03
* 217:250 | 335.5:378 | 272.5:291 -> 0.04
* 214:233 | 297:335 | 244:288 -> 0.05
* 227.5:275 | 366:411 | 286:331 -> 0.01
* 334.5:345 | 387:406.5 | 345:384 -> -0.08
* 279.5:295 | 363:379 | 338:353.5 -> 0.05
